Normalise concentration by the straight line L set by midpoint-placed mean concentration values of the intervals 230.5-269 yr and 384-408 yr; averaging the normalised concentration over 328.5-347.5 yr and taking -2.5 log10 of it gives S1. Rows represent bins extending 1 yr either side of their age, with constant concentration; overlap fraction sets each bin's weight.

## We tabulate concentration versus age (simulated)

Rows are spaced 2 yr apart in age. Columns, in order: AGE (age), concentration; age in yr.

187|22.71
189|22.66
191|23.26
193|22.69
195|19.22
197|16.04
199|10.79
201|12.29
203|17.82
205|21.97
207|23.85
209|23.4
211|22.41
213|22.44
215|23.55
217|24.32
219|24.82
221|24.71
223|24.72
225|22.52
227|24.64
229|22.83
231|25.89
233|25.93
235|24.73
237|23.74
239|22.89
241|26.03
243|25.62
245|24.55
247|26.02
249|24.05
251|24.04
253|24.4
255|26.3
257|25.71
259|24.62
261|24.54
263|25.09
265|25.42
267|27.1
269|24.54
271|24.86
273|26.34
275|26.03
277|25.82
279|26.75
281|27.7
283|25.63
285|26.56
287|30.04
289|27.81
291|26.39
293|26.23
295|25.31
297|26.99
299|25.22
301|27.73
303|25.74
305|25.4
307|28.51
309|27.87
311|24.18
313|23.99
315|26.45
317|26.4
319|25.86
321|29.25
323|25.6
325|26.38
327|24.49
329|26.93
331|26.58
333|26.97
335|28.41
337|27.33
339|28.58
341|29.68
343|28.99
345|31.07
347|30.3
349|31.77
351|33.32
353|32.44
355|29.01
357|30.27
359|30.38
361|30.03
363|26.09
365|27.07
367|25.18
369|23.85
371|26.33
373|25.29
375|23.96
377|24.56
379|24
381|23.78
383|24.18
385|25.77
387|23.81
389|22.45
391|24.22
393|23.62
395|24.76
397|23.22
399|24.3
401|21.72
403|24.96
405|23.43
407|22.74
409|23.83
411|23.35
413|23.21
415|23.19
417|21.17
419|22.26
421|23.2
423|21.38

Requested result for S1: -0.174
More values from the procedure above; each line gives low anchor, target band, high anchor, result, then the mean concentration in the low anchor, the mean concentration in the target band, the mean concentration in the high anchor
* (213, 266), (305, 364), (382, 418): -0.173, 24.6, 28.1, 23.6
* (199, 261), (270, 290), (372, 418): -0.138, 23.5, 26.8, 23.7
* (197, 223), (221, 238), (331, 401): -0.127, 21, 24.4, 26.8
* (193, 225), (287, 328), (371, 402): -0.165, 20.9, 26.4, 24.1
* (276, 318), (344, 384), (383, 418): -0.126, 26.5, 27.6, 23.5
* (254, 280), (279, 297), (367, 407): -0.066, 25.6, 26.9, 24.1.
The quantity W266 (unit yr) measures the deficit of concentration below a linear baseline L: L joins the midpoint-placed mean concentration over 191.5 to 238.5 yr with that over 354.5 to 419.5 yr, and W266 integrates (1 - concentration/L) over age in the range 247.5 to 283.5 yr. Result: -4.3 yr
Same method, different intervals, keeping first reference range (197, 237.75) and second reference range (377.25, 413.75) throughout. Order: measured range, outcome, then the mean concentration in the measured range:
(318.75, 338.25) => -3.1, 26.8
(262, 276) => -1.8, 25.6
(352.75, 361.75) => -2.6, 30.3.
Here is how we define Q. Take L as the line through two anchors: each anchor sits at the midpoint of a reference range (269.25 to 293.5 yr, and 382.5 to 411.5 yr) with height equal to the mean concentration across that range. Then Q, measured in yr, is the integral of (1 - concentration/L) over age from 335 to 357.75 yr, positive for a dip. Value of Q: -4.70 yr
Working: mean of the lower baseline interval 26.6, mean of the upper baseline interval 23.8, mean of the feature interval 30.2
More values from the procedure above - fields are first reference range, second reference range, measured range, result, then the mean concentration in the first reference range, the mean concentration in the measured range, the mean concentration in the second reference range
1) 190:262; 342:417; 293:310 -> -1.5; 23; 26.6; 25.9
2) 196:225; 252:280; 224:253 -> -1.6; 21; 24.5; 25.5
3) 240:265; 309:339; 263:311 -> -1.3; 25.1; 26.4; 26.5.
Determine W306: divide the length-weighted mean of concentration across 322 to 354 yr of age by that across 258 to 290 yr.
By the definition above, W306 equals 1.1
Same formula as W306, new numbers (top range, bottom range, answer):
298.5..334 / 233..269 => 1.05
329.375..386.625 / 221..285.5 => 1.10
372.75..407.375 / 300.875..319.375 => 0.91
